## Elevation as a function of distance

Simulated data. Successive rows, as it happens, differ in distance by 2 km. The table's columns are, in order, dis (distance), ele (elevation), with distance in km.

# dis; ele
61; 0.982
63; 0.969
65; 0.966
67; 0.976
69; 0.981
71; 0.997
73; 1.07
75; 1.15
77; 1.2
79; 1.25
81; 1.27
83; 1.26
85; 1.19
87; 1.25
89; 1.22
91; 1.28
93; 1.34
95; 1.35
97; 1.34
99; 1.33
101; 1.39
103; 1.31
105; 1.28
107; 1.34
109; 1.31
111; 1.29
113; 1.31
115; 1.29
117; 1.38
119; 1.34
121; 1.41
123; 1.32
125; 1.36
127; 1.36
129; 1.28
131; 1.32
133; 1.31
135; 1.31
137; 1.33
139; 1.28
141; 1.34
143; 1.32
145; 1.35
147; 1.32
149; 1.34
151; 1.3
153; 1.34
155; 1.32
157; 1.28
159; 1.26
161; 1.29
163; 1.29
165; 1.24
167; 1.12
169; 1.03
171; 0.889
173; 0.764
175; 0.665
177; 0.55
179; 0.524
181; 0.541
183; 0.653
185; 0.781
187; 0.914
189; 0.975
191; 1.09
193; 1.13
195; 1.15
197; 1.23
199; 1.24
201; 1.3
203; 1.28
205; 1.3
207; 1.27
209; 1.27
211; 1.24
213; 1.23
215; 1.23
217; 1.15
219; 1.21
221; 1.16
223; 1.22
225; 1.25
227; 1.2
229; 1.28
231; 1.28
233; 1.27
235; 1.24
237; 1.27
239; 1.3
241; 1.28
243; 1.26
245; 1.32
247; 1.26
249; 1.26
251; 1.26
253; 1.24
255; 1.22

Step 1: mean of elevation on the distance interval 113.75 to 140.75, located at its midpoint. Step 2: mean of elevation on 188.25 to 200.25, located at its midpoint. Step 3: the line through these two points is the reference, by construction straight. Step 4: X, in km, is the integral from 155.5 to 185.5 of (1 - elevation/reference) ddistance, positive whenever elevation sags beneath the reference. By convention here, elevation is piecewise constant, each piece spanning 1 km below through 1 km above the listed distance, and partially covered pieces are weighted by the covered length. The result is 6.9 km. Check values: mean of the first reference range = 1.33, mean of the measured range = 0.934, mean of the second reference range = 1.14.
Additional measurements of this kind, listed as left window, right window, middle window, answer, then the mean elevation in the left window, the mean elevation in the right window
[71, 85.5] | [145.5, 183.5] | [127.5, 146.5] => -3.9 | 1.18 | 1.05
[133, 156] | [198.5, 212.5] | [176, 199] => 7.2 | 1.32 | 1.27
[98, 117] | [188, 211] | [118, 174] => 0.4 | 1.32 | 1.2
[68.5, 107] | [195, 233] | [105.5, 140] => -2.4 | 1.24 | 1.24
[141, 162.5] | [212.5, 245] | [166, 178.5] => 4.5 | 1.31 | 1.24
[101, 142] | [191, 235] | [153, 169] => 0.4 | 1.33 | 1.23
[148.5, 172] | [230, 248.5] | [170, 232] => 9.3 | 1.22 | 1.28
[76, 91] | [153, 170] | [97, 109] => -0.9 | 1.24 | 1.24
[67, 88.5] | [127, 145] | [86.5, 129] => -3.0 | 1.15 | 1.32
